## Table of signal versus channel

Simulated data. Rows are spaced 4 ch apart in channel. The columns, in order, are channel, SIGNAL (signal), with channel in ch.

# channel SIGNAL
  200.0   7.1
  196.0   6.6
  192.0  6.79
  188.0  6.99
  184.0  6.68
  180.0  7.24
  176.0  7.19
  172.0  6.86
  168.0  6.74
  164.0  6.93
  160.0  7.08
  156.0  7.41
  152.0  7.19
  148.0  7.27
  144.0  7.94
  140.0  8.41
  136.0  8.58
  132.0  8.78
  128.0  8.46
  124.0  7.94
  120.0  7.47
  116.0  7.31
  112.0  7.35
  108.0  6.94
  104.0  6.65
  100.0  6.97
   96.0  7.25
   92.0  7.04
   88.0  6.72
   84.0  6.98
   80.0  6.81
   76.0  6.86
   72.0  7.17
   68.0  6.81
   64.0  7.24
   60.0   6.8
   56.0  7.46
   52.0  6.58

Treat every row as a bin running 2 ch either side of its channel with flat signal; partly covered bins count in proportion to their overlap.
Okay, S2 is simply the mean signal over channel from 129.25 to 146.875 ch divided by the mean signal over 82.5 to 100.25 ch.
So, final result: 1.2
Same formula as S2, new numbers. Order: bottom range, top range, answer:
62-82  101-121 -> 1.02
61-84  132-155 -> 1.14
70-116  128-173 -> 1.09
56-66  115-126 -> 1.07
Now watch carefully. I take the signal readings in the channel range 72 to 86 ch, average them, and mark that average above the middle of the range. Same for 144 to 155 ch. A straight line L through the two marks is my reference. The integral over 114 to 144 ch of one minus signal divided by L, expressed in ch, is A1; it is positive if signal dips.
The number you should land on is -3.63 ch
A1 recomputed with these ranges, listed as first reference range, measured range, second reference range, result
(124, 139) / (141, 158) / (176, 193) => 1.0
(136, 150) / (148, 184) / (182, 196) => 1.5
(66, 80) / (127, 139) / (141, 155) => -1.9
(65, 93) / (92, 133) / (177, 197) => -3.2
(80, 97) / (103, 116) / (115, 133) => 0.9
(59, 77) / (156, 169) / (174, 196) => -0.1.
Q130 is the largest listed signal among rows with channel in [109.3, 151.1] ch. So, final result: 8.78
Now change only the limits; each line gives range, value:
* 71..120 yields 7.47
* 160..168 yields 7.08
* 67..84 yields 7.17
